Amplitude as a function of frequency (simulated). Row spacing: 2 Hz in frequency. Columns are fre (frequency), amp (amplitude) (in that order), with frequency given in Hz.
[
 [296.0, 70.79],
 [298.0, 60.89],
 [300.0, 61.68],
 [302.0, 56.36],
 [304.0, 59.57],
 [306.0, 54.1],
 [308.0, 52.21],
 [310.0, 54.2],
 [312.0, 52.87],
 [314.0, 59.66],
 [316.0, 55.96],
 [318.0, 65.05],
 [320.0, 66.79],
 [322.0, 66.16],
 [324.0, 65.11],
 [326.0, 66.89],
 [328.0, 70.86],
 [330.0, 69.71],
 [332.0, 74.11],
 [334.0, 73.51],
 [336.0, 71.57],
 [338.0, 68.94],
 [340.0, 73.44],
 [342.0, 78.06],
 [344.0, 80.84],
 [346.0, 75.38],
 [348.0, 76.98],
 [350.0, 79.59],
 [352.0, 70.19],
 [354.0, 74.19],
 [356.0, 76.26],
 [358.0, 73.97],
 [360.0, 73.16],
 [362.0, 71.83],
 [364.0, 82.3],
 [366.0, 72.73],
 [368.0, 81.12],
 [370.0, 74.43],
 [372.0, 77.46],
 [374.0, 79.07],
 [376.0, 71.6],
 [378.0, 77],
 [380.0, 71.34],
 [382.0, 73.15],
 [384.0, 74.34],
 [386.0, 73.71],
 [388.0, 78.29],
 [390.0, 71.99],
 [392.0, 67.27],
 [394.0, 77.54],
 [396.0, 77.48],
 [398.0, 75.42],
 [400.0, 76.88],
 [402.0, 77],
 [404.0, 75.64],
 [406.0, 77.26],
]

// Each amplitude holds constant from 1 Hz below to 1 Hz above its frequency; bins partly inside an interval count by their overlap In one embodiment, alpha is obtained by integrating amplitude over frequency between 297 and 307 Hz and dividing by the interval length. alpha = 58.5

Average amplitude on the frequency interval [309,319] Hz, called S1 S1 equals 57.5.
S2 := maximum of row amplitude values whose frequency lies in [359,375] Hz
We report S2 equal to 82.3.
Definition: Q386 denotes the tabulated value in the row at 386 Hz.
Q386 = 73.71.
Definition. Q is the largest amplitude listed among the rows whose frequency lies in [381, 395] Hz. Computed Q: 78.29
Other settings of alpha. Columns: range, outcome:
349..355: 74.7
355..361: 74.5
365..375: 77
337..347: 75.3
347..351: 78.3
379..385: 72.9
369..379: 75.9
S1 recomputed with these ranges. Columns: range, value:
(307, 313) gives 53.1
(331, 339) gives 72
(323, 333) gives 69.3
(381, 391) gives 74.3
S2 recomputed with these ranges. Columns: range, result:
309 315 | 59.66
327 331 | 70.86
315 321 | 66.79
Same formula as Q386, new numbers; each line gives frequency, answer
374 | 79.07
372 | 77.46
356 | 76.26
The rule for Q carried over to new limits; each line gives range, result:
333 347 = 80.84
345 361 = 79.59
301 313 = 59.57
